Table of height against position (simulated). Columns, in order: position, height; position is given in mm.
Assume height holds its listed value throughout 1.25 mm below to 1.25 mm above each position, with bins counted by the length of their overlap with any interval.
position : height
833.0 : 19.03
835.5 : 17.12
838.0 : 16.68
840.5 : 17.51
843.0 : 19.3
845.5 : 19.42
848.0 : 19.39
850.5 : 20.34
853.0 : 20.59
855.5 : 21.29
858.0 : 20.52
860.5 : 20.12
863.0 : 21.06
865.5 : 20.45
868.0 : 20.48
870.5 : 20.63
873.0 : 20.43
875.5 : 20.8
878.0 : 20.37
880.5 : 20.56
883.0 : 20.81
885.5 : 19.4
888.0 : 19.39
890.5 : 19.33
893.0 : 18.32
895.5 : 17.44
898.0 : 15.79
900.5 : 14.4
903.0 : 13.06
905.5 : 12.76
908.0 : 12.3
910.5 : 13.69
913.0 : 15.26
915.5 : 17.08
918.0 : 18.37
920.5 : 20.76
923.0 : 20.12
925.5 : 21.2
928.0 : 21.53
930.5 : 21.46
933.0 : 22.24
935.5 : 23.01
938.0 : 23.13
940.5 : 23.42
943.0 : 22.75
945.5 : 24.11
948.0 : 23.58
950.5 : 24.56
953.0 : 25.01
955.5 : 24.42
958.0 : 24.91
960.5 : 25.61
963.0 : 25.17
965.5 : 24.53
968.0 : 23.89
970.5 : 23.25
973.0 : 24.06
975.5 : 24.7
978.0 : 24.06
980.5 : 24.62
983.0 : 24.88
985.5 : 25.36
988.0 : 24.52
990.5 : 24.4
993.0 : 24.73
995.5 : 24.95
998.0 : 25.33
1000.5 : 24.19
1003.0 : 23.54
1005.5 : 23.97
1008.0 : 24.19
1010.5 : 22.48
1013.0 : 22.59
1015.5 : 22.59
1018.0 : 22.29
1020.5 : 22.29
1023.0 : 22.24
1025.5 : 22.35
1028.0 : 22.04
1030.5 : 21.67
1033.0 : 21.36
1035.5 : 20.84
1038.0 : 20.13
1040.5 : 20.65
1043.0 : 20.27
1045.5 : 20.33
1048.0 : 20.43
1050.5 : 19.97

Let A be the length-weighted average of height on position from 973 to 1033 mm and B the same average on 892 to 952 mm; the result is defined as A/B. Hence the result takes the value 1.23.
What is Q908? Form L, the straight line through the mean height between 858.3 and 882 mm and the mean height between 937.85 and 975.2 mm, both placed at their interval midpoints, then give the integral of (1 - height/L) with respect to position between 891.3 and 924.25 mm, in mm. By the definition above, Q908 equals 8.93 mm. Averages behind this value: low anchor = 20.5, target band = 16.1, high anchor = 24.2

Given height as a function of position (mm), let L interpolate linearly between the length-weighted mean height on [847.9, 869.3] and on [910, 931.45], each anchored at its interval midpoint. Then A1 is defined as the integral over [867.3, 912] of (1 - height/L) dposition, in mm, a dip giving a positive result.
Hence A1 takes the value 4.67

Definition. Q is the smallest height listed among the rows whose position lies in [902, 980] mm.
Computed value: 12.3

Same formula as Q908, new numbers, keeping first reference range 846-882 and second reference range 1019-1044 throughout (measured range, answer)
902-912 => 3.7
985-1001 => -2.7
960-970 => -1.7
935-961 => -3.8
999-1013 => -1.5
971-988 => -2.8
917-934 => 0.0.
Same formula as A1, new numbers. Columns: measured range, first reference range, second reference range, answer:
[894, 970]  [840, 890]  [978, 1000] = 7.5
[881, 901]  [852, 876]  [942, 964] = 3.1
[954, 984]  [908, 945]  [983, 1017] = -2.8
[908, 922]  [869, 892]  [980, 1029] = 3.0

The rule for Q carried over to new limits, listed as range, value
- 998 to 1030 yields 22.04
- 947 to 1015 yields 22.48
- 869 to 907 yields 12.76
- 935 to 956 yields 22.75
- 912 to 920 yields 15.26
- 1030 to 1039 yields 20.13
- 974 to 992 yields 24.06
